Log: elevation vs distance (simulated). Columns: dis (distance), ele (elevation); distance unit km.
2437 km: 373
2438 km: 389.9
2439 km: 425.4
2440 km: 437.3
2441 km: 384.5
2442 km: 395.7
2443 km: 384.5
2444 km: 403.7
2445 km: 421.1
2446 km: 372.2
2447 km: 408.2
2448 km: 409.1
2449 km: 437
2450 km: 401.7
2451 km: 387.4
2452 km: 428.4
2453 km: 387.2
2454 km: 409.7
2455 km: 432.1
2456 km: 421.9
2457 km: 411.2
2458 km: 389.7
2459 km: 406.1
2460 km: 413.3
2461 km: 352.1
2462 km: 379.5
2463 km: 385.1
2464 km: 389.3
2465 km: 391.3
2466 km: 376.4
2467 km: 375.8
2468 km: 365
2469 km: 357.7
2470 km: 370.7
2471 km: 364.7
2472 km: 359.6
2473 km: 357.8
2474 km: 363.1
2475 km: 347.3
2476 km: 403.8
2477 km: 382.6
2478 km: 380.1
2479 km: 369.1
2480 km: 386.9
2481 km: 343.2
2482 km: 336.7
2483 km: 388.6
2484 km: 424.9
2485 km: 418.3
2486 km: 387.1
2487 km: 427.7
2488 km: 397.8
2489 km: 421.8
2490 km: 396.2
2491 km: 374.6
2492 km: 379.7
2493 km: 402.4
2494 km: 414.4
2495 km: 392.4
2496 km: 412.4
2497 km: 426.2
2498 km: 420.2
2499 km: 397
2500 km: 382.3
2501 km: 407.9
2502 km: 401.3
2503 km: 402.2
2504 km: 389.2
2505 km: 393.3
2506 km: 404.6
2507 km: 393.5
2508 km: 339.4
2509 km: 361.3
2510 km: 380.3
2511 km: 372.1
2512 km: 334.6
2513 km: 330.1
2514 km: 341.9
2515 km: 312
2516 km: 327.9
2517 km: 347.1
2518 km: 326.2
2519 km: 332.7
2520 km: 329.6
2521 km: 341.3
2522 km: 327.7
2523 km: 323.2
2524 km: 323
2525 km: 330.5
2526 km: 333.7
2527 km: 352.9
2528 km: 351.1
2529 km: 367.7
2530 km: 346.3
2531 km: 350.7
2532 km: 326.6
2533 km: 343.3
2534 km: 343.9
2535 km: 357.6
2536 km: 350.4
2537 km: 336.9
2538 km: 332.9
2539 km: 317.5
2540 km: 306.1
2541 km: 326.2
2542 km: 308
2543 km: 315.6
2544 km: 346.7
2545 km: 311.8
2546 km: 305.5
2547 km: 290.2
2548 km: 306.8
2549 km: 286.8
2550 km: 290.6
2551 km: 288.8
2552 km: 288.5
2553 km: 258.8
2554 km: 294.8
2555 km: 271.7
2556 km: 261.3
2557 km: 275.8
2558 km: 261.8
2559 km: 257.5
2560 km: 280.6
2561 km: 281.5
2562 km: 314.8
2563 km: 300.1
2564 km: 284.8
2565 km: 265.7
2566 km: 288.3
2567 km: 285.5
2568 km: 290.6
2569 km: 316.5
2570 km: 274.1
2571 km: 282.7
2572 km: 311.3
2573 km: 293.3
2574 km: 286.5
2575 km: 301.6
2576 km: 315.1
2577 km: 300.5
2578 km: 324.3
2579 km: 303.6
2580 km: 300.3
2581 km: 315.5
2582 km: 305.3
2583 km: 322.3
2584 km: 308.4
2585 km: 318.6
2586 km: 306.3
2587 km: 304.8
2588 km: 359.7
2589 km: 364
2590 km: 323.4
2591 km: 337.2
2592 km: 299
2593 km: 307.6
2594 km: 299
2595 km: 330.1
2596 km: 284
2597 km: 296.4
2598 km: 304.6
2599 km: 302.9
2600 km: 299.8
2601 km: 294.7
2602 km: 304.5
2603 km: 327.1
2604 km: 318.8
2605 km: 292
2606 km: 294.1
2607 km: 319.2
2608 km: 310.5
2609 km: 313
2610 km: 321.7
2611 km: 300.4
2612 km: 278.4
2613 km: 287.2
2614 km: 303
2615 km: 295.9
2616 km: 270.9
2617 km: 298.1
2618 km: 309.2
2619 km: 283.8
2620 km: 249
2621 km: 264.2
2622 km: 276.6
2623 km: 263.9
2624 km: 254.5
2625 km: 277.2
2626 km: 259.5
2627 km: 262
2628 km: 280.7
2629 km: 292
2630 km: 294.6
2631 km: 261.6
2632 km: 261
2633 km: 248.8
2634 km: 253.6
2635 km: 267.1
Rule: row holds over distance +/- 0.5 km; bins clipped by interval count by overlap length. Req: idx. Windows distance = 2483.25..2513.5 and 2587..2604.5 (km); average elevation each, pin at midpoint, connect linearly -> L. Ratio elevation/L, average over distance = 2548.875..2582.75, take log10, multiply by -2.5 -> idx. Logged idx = 0.17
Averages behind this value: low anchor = 393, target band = 290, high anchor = 315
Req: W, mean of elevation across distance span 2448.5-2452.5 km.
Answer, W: 414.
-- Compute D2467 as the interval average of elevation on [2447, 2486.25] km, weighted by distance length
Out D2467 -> 387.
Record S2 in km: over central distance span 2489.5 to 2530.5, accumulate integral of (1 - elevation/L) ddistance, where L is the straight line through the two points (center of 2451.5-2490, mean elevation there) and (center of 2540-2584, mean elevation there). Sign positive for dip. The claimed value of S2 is -2.16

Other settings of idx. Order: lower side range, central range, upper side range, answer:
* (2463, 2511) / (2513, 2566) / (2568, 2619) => 0.11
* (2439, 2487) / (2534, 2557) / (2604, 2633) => 0.09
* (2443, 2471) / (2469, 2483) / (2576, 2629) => 0.04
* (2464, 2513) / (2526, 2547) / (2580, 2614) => 0.06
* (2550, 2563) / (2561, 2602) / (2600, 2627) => -0.08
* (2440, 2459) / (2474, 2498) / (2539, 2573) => -0.07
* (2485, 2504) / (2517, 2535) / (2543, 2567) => 0.01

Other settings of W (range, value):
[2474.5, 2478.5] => 378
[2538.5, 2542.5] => 314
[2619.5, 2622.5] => 263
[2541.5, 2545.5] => 321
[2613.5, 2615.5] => 299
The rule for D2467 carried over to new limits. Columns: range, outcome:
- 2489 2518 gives 380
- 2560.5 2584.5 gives 299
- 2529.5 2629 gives 302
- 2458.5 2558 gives 355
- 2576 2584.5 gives 310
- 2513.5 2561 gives 317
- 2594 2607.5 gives 305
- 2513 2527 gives 331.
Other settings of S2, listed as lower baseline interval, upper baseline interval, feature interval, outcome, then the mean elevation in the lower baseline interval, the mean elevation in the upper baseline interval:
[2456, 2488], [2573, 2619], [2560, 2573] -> 1.4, 382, 308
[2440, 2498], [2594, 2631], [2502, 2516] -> -0.1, 392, 292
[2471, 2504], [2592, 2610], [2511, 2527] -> 1.5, 390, 306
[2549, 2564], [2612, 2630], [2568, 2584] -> -1.3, 281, 279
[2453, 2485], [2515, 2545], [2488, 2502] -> -1.5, 382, 335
